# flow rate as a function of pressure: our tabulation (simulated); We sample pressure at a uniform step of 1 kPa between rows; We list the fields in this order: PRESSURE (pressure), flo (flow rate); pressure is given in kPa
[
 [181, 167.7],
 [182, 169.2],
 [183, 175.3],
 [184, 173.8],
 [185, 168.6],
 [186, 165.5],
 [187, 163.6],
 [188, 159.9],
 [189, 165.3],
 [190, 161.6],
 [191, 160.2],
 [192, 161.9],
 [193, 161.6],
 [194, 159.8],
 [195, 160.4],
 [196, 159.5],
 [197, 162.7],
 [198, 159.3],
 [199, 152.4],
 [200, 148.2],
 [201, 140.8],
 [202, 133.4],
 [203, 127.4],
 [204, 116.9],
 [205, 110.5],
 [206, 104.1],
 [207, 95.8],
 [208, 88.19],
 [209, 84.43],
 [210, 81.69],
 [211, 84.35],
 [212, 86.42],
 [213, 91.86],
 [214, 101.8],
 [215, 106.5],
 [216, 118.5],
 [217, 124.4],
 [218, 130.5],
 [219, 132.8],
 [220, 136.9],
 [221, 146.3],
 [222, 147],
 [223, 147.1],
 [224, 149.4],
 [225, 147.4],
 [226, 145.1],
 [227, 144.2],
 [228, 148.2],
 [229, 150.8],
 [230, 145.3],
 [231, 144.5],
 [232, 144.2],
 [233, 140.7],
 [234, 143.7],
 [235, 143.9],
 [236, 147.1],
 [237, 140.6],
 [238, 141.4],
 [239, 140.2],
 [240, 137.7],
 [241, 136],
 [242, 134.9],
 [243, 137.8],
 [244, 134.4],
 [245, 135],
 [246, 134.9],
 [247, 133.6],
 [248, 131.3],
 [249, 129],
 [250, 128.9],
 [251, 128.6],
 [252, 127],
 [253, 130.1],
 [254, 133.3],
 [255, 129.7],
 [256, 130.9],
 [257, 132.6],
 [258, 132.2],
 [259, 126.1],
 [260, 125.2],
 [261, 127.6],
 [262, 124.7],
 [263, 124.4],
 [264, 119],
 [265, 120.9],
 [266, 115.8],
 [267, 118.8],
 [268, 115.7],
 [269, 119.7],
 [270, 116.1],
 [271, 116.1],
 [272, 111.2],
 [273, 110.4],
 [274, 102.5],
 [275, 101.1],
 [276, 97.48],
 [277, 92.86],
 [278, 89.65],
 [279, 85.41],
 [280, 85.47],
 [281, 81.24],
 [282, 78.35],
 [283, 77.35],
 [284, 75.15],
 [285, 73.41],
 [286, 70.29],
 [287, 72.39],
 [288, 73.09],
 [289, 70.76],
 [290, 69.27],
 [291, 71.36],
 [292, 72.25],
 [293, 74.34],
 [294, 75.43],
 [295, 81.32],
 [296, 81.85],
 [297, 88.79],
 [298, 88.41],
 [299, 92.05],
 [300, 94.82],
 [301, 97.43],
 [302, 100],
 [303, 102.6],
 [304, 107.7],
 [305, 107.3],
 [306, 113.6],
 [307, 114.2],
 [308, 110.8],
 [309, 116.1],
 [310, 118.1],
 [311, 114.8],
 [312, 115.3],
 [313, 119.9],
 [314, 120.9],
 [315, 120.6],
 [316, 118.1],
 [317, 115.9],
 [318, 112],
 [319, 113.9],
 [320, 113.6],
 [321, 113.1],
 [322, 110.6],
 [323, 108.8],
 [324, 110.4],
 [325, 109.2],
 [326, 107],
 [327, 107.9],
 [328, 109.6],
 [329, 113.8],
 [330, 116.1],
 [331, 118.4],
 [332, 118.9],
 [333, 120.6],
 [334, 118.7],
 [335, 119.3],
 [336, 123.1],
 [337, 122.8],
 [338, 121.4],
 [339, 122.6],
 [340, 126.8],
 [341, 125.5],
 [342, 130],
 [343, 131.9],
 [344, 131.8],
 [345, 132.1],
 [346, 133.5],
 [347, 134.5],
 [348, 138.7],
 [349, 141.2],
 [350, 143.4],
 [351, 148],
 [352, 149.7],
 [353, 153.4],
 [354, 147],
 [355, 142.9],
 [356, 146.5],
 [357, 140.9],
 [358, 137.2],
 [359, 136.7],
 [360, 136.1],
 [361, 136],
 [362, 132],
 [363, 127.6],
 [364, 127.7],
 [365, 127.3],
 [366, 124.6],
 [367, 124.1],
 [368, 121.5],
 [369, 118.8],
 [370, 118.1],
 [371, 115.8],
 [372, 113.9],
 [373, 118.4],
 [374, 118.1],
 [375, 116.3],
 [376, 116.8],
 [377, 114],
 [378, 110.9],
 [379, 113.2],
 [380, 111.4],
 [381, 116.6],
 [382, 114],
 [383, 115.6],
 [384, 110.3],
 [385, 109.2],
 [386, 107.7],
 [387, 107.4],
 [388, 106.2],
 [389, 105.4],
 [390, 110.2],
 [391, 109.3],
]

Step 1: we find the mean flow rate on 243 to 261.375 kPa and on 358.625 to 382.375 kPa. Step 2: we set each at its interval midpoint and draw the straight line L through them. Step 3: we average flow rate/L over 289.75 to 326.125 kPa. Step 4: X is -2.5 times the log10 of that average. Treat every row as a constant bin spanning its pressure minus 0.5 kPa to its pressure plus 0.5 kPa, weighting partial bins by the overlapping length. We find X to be 0.22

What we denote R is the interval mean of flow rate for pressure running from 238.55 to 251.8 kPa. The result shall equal 134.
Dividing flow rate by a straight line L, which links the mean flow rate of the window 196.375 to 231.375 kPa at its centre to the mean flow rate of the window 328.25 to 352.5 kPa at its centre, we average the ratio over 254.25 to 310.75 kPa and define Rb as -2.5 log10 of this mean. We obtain 0.26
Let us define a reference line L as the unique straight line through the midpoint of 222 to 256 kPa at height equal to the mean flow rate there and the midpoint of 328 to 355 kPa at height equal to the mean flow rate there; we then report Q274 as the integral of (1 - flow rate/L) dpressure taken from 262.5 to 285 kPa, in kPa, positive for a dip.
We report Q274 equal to 5.7 kPa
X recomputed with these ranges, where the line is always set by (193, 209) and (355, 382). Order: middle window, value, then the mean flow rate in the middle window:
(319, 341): 0.09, 116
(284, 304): 0.49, 82.1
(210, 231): 0.04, 128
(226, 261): -0.04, 137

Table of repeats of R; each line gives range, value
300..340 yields 114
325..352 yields 125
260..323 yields 101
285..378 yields 115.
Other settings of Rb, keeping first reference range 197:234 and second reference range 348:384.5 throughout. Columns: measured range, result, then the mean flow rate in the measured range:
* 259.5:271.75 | 0.064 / 120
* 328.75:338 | 0.072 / 119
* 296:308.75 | 0.253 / 101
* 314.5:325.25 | 0.127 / 113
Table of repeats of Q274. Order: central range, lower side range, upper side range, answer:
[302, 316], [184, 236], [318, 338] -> 0.54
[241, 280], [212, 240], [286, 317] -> -0.81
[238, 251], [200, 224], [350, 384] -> -1.77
